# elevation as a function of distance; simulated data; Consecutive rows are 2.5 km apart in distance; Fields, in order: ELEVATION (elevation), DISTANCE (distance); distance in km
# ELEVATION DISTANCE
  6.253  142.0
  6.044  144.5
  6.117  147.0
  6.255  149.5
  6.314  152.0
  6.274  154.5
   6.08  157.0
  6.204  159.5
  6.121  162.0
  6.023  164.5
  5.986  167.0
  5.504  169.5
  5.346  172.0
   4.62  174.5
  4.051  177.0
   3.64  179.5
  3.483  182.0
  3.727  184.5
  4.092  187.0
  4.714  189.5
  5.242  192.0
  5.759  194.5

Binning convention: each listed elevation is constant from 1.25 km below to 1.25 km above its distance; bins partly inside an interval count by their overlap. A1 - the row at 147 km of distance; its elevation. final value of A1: 6.117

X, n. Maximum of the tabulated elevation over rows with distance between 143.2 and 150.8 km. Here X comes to 6.255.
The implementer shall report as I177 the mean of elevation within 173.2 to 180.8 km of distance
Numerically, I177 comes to 4.11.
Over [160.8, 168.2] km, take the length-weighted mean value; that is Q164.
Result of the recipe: 6.04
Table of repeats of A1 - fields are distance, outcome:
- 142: 6.253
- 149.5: 6.255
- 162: 6.121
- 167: 5.986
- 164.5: 6.023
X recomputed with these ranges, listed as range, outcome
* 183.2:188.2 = 4.092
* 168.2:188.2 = 5.504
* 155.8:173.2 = 6.204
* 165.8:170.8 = 5.986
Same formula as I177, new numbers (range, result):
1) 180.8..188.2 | 3.77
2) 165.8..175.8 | 5.35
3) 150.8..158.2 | 6.22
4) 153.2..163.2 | 6.17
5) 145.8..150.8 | 6.19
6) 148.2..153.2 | 6.28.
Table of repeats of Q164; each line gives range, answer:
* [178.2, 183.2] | 3.57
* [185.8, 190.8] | 4.41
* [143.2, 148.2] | 6.08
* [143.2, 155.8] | 6.2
